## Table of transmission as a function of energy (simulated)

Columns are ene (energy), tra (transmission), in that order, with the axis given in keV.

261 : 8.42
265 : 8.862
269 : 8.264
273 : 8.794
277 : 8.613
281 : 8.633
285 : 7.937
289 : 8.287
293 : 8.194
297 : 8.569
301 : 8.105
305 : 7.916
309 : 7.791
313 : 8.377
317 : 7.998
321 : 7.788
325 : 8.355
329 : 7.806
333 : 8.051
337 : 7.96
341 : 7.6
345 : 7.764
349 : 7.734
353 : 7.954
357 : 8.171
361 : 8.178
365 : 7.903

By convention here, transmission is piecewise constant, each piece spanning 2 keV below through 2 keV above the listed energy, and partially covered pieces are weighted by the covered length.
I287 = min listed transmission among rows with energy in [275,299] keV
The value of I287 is 7.937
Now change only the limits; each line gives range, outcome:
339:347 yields 7.6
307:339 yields 7.788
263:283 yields 8.264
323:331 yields 7.806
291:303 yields 8.105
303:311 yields 7.791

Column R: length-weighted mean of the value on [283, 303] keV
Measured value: 8.22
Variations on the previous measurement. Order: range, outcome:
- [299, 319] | 8.04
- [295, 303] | 8.34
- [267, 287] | 8.45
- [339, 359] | 7.84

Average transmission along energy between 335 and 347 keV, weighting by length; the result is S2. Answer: 7.77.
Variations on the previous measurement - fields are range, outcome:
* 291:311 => 8.12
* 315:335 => 8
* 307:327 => 8.06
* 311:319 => 8.19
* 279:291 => 8.29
